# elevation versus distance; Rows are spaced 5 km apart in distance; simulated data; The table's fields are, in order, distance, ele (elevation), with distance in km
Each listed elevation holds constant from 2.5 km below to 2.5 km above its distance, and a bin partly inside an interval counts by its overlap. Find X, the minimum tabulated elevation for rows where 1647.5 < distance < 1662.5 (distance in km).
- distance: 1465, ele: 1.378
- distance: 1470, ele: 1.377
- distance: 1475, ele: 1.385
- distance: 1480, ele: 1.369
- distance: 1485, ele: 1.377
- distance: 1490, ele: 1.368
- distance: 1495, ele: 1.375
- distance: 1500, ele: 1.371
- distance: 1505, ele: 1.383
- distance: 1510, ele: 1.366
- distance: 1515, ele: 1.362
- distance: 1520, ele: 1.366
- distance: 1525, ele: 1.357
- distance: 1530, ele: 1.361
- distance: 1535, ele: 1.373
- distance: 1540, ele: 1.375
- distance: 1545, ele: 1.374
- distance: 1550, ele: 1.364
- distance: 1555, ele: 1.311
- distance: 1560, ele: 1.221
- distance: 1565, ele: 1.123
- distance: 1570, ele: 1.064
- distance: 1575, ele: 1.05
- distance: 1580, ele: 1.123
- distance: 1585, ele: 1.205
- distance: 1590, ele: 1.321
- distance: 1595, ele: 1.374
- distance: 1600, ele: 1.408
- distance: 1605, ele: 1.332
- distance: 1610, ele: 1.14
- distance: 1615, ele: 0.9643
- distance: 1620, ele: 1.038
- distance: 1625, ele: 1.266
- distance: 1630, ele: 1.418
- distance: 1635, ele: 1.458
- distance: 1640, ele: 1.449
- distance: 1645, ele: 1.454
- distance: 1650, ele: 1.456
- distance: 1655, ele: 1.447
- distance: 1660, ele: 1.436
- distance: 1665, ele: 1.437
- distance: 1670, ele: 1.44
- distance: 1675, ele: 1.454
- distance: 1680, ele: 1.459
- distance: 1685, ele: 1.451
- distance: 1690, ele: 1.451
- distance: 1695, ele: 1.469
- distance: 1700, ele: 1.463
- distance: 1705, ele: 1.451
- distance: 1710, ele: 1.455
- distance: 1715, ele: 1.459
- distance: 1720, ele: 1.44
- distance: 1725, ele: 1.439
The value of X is 1.436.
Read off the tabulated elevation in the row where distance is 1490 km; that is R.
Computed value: 1.368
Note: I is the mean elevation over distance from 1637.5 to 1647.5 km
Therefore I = 1.45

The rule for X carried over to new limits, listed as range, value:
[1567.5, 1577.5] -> 1.05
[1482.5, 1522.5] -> 1.362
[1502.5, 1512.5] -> 1.366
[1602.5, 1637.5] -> 0.9643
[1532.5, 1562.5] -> 1.221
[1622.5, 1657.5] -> 1.266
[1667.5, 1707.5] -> 1.44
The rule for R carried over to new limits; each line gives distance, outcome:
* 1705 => 1.451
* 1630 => 1.418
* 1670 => 1.44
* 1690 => 1.451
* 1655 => 1.447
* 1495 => 1.375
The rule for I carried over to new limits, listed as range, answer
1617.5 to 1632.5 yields 1.24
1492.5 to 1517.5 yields 1.37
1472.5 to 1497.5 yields 1.37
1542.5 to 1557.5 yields 1.35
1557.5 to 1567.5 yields 1.17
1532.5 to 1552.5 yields 1.37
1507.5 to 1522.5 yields 1.36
